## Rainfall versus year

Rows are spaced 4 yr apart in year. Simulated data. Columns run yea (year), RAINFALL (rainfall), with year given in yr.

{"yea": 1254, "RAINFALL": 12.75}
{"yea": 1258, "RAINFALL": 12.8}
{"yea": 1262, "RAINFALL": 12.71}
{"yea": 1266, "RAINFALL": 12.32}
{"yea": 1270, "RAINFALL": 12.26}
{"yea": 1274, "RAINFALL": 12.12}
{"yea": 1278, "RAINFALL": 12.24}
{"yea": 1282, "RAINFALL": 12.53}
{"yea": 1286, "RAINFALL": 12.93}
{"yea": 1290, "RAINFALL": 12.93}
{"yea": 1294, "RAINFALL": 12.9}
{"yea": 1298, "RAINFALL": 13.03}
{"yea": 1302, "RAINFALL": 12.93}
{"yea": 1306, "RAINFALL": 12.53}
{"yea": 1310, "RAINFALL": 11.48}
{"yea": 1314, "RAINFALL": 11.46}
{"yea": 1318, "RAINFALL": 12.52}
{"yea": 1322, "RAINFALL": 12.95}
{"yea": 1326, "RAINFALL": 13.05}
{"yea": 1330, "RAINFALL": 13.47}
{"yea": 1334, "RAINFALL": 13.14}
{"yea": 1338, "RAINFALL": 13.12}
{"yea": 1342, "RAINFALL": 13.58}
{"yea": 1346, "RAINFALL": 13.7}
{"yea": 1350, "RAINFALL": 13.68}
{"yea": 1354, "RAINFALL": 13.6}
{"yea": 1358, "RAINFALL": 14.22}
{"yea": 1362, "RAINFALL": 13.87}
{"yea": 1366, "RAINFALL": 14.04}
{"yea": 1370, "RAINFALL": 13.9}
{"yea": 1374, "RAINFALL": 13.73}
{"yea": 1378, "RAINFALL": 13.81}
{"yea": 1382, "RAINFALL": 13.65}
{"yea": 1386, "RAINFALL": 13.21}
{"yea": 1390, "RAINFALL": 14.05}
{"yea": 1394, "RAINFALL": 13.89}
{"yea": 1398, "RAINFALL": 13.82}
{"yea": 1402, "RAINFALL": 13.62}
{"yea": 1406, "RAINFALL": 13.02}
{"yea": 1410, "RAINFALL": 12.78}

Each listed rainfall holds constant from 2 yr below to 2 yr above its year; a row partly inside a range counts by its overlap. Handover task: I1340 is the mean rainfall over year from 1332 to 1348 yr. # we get 13.4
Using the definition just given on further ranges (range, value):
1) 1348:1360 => 13.8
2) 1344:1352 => 13.7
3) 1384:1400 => 13.7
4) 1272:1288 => 12.5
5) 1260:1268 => 12.5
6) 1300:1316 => 12.1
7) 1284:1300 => 12.9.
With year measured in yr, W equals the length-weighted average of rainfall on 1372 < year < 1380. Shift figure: 13.8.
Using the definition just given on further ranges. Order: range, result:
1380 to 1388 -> 13.4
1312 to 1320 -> 12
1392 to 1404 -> 13.8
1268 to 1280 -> 12.2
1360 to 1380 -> 13.9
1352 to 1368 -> 13.9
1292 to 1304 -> 13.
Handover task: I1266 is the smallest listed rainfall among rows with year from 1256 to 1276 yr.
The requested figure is 12.12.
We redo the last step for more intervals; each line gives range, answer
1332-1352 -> 13.12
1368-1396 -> 13.21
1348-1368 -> 13.6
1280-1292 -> 12.53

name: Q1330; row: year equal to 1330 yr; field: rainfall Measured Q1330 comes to 13.47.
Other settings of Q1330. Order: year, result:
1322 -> 12.95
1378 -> 13.81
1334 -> 13.14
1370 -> 13.9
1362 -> 13.87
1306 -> 12.53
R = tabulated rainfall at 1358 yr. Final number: 14.22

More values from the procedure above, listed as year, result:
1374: 13.73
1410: 12.78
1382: 13.65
